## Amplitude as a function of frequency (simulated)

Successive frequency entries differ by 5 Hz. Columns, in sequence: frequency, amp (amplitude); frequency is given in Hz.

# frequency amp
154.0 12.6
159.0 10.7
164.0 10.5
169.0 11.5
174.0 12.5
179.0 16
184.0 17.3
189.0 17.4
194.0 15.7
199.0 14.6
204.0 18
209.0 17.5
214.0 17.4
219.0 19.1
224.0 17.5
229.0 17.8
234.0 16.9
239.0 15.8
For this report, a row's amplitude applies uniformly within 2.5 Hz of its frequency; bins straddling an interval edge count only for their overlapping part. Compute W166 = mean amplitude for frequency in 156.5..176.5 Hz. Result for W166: 11.3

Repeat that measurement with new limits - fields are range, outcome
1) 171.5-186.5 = 15.3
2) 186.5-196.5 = 16.6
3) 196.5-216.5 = 16.9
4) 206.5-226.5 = 17.9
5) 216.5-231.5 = 18.1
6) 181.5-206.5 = 16.6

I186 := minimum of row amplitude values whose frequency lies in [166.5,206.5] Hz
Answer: 11.5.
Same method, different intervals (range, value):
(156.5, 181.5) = 10.5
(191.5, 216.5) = 14.6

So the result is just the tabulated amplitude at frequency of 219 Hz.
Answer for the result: 19.1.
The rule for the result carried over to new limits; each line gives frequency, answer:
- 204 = 18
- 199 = 14.6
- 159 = 10.7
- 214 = 17.4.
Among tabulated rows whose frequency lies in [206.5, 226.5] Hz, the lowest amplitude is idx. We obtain 17.4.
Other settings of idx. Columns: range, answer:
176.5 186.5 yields 16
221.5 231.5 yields 17.5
